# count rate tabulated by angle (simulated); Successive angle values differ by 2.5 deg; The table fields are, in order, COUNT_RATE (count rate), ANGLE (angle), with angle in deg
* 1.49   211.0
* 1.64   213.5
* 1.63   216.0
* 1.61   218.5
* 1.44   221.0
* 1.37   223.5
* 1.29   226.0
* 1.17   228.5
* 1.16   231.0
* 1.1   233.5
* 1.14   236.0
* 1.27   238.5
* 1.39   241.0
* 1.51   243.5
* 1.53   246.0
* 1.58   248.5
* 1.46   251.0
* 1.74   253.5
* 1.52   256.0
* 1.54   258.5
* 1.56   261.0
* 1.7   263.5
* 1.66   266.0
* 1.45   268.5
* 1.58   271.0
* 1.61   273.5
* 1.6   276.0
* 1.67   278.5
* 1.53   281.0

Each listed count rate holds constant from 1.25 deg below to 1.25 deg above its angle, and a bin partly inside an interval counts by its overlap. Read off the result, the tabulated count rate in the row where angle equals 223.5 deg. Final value 1.37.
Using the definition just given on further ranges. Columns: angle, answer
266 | 1.66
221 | 1.44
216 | 1.63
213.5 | 1.64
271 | 1.58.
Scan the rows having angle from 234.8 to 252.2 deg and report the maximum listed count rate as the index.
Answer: 1.58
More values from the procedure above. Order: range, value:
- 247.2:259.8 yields 1.74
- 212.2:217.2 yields 1.64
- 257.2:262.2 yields 1.56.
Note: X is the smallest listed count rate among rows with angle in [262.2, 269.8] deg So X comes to 1.45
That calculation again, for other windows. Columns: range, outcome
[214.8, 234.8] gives 1.1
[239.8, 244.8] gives 1.39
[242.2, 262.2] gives 1.46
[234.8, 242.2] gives 1.14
